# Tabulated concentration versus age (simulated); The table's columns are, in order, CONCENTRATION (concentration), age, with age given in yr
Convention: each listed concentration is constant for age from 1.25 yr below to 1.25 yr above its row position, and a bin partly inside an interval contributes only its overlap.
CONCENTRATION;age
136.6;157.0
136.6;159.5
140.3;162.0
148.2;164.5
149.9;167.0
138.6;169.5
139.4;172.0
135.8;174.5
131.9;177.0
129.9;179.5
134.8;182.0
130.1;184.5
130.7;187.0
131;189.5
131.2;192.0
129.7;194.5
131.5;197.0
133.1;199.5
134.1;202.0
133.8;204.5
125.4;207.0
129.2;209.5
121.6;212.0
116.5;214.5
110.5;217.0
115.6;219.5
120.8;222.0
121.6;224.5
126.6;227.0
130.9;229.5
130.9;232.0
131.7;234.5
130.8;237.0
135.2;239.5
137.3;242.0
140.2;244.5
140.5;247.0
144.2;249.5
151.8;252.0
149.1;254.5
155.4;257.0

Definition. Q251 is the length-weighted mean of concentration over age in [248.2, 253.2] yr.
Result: 148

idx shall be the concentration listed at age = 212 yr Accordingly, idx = 121.6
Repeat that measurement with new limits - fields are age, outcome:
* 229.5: 130.9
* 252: 151.8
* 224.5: 121.6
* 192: 131.2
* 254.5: 149.1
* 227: 126.6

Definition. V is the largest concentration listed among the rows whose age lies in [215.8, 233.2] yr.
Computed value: 130.9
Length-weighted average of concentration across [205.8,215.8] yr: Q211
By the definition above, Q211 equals 123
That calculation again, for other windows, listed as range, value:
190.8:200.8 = 131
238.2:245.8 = 138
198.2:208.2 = 132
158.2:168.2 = 144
